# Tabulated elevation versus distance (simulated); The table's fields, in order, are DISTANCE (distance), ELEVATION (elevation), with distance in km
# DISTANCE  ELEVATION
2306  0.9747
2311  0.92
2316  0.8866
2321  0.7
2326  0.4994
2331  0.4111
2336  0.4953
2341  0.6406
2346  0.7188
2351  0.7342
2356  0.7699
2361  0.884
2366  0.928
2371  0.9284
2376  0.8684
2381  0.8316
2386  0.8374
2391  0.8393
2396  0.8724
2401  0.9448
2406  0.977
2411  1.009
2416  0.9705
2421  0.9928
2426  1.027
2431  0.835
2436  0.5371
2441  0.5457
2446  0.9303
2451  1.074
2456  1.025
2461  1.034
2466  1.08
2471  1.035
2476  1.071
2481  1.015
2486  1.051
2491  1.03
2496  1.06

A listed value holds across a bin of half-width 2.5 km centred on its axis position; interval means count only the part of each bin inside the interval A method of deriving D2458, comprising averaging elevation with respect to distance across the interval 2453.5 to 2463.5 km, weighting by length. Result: 1.03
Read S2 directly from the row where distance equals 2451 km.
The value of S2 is 1.074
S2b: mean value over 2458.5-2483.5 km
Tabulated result 1.05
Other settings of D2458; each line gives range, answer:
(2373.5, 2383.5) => 0.85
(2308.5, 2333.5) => 0.683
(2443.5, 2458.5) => 1.01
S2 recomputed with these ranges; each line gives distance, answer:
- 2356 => 0.7699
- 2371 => 0.9284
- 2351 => 0.7342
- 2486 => 1.051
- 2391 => 0.8393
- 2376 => 0.8684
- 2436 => 0.5371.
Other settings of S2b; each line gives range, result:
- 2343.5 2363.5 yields 0.777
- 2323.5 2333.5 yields 0.455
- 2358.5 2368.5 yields 0.906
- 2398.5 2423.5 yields 0.979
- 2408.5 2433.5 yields 0.967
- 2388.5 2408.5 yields 0.908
